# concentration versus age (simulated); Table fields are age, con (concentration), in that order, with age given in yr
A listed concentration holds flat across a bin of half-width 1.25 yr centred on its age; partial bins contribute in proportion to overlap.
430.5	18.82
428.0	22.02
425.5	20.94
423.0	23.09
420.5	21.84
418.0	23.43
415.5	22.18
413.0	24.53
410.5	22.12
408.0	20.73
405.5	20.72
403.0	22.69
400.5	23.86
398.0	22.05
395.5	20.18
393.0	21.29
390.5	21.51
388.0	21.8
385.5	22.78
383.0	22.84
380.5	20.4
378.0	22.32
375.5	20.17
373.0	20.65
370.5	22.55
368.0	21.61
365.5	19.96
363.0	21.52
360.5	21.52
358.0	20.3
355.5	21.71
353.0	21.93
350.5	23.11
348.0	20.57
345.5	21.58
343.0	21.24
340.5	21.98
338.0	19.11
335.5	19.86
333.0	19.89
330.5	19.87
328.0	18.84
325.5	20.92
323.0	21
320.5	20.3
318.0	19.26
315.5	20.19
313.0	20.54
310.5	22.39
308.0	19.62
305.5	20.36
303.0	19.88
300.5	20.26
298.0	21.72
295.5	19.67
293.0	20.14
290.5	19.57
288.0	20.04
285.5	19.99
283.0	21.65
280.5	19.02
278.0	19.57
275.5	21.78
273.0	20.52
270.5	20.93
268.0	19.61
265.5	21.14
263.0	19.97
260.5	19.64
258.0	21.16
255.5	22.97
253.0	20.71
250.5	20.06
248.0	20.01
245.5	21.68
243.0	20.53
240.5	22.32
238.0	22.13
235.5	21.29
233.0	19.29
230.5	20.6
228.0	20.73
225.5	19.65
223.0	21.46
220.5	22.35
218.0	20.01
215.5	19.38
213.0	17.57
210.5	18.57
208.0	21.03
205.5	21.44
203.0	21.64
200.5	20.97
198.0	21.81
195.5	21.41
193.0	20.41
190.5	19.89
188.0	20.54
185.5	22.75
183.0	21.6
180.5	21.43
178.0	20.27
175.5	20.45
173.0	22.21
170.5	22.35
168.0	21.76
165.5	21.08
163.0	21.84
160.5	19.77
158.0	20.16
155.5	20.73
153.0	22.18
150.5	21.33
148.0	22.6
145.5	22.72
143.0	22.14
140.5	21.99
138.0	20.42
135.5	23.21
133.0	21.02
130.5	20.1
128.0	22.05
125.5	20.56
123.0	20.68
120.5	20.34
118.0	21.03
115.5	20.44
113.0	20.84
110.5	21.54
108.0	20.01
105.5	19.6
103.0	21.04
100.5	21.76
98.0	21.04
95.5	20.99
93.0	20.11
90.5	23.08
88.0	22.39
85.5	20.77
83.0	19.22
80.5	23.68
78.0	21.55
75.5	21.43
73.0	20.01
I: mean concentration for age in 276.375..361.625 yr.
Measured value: 20.5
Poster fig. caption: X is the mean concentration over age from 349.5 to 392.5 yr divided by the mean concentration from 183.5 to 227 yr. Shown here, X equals 1.0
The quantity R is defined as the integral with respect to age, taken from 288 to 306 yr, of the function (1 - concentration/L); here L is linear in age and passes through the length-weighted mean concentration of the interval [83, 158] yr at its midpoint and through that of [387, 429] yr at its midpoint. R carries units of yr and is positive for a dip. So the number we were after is 1.3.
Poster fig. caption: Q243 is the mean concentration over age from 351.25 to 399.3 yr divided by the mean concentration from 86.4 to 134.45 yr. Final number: 1.0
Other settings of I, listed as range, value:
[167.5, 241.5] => 20.9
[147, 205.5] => 21.3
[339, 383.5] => 21.4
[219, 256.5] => 21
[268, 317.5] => 20.4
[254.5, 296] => 20.4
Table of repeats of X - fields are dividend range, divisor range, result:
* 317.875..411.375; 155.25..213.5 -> 1.01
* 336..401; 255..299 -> 1.05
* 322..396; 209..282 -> 1.03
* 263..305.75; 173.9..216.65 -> 0.98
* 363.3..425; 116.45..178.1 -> 1.03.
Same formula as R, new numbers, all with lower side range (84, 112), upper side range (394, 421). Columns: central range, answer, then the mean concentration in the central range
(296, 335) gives 2.80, 20.3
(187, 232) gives 2.06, 20.5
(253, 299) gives 2.62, 20.5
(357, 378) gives 0.90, 21.1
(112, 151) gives -0.23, 21.3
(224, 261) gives 1.27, 20.9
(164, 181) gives 0.00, 21.4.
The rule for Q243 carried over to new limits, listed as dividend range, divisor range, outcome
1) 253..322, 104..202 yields 0.97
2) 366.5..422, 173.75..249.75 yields 1.05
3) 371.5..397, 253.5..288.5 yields 1.04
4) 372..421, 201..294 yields 1.07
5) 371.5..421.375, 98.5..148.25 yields 1.03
